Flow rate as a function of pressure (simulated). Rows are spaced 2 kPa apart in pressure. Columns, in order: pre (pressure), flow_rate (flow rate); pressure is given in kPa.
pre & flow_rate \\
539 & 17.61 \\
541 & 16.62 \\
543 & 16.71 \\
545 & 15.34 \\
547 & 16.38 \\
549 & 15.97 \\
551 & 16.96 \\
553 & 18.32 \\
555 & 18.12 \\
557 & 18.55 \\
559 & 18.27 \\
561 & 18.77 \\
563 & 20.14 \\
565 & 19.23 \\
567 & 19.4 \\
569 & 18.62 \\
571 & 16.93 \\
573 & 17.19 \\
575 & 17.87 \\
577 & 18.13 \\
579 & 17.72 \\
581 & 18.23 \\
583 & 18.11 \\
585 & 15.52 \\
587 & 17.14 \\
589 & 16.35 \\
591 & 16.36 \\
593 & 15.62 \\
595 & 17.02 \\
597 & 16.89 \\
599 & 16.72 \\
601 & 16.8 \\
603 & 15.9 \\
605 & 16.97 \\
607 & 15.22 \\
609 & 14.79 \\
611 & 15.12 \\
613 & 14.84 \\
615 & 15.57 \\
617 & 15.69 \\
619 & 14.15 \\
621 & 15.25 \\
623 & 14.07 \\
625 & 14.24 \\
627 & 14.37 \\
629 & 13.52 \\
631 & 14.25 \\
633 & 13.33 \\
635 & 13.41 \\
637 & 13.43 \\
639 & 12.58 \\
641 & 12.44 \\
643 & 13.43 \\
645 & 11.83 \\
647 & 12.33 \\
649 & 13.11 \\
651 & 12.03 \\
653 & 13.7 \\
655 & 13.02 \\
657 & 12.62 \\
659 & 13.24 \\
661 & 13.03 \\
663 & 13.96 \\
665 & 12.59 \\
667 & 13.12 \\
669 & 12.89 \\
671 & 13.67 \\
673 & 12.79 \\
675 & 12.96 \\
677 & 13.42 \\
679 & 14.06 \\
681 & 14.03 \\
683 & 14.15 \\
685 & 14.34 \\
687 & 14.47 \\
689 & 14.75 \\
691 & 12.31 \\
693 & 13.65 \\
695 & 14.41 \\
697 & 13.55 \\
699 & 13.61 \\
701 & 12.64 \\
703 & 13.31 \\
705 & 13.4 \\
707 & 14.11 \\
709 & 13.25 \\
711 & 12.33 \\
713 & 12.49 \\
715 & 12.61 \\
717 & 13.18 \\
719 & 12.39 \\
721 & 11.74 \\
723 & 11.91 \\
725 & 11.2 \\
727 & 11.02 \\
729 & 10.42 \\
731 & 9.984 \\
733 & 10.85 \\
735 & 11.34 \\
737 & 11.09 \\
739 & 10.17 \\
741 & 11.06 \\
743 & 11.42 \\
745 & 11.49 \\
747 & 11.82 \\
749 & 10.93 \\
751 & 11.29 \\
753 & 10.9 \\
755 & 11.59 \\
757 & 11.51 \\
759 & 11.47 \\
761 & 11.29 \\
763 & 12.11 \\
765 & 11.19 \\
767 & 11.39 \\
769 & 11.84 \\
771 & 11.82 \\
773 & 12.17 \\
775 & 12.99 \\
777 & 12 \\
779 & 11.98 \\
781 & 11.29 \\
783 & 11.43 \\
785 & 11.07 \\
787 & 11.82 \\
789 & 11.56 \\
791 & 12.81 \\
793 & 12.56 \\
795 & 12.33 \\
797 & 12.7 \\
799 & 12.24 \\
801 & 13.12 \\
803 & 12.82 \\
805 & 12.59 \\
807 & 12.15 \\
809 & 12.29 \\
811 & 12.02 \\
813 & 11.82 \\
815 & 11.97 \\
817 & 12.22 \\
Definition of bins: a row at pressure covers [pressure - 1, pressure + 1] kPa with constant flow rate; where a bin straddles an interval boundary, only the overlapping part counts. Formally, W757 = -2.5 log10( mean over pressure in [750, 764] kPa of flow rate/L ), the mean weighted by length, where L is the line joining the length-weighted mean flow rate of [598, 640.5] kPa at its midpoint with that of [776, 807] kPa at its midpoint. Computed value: 0.11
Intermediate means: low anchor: 14.7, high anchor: 12.2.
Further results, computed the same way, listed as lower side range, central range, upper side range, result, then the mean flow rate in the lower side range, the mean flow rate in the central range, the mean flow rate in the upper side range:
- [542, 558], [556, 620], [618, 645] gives -0.10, 17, 17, 13.7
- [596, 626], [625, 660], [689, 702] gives 0.13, 15.5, 13.1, 13.5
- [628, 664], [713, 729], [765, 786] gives 0.03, 13.1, 11.9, 11.8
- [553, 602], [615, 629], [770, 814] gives 0.13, 17.7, 14.6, 12.2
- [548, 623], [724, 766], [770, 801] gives 0.17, 16.9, 11.1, 12.1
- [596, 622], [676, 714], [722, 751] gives -0.09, 15.7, 13.6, 11.1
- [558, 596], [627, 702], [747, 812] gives 0.14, 17.7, 13.3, 11.9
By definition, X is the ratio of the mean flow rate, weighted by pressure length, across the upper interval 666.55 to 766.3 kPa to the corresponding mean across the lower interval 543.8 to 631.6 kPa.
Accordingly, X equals 0.75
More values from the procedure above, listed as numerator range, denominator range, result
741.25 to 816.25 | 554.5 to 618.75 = 0.70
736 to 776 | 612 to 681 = 0.85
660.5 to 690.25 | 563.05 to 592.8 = 0.77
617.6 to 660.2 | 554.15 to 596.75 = 0.75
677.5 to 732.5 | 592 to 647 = 0.88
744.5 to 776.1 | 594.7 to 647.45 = 0.80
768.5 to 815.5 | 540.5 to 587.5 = 0.69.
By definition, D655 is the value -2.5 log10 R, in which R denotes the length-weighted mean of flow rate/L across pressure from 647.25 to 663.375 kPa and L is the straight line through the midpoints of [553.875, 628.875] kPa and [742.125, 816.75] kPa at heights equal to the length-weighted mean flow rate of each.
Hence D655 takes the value 0.159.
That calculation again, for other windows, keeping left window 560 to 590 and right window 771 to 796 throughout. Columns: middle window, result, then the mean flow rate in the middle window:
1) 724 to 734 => 0.26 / 10.7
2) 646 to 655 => 0.23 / 12.8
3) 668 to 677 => 0.16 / 13.1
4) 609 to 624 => 0.13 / 14.9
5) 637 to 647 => 0.26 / 12.6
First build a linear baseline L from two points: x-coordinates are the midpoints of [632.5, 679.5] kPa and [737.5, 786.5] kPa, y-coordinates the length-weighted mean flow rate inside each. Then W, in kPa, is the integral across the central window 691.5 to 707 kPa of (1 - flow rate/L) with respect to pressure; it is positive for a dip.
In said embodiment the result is -1.4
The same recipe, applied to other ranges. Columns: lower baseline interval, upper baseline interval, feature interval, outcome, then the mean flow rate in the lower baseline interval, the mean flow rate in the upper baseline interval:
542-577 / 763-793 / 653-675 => 2.7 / 17.8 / 11.8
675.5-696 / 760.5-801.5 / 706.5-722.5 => 0.8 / 13.9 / 12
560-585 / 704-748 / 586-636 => 3.9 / 18.2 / 11.8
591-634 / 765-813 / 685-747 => 5.0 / 15.3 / 12.1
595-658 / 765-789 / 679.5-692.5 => -0.7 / 14.3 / 11.8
